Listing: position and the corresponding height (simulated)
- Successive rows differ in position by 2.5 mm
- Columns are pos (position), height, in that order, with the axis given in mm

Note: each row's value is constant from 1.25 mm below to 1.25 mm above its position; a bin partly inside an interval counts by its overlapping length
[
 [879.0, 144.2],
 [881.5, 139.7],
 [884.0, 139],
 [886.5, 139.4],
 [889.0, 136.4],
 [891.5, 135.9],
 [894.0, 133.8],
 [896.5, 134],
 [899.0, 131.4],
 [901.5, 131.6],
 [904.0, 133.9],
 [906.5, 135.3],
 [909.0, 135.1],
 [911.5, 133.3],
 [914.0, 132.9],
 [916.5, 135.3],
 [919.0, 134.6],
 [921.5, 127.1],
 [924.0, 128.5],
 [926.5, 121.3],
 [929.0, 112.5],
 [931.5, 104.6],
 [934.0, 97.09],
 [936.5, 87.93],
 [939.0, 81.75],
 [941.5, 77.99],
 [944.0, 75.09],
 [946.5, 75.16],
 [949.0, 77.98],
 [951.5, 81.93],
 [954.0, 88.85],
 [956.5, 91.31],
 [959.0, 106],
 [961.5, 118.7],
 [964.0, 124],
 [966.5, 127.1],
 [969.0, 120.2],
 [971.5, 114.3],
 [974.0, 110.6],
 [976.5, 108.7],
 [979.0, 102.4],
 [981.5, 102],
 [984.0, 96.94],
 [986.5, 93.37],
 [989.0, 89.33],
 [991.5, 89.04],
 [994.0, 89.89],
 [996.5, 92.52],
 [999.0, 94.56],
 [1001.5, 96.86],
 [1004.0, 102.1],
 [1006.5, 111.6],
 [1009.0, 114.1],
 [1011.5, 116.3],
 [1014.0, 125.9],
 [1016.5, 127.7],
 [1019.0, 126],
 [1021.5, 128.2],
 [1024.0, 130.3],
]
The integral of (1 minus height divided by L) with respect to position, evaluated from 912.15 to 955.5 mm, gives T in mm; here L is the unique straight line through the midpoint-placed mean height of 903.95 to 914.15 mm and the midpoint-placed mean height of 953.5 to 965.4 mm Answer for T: 6.81 mm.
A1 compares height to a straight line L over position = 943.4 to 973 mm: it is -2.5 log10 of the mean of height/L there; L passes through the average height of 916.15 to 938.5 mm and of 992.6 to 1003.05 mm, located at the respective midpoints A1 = 0.045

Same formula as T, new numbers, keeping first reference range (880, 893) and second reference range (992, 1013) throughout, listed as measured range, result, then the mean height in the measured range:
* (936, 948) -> 4.16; 79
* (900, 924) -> -0.52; 133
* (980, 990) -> 1.10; 95.7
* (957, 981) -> -0.23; 114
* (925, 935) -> 1.20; 110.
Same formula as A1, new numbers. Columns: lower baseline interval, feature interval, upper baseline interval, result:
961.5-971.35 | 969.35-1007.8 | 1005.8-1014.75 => 0.192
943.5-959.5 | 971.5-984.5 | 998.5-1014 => -0.104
